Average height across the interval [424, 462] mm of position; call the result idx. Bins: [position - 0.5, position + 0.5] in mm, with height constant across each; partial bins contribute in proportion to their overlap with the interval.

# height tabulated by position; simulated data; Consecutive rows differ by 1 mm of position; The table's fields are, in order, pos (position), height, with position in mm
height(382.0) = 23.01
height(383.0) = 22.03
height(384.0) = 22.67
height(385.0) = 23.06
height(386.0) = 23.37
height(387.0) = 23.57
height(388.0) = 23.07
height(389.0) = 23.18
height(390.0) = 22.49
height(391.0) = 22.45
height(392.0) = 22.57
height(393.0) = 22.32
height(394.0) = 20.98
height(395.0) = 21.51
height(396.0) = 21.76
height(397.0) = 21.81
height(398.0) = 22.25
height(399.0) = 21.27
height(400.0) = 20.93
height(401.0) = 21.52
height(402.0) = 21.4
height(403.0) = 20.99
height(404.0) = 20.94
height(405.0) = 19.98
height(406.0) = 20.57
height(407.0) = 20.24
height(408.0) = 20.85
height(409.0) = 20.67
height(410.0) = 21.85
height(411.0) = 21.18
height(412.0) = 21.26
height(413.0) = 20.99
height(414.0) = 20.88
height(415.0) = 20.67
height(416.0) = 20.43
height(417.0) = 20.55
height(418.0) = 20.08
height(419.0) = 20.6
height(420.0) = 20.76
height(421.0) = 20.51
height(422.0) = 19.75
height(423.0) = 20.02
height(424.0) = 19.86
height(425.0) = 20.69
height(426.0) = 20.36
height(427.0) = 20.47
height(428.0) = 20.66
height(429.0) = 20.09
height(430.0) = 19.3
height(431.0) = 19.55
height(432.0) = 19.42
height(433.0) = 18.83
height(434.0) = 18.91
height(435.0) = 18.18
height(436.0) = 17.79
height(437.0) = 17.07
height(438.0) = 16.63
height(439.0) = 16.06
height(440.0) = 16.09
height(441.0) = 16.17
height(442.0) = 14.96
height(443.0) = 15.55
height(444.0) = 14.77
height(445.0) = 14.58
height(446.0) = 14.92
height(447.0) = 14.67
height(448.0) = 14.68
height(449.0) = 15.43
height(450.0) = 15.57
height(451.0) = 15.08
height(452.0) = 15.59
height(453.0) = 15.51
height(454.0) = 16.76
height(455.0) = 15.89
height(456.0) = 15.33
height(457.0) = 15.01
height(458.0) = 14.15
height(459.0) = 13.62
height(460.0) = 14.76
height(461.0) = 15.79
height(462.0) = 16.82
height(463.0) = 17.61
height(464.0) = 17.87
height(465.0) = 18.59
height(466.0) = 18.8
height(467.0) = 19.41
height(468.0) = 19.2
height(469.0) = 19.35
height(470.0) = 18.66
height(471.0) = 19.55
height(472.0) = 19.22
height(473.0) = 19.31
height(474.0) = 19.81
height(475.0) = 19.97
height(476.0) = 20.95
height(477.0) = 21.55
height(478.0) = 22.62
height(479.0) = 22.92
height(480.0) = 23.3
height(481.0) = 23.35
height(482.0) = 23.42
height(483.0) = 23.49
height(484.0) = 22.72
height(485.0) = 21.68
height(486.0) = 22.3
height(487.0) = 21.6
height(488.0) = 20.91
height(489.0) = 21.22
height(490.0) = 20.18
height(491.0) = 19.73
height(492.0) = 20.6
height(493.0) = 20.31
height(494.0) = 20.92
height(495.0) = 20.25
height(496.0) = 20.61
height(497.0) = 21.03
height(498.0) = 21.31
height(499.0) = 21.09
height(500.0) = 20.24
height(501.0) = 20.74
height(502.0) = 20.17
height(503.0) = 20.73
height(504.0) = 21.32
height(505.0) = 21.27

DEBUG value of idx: 16.8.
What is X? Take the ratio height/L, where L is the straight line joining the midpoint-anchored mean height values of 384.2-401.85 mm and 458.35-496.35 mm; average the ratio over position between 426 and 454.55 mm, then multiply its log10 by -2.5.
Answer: 0.23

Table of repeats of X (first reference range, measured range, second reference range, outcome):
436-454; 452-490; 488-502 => -0.055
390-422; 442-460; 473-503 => 0.369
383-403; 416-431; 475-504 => 0.087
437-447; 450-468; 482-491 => 0.102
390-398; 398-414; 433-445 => -0.026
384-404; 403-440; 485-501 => 0.099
